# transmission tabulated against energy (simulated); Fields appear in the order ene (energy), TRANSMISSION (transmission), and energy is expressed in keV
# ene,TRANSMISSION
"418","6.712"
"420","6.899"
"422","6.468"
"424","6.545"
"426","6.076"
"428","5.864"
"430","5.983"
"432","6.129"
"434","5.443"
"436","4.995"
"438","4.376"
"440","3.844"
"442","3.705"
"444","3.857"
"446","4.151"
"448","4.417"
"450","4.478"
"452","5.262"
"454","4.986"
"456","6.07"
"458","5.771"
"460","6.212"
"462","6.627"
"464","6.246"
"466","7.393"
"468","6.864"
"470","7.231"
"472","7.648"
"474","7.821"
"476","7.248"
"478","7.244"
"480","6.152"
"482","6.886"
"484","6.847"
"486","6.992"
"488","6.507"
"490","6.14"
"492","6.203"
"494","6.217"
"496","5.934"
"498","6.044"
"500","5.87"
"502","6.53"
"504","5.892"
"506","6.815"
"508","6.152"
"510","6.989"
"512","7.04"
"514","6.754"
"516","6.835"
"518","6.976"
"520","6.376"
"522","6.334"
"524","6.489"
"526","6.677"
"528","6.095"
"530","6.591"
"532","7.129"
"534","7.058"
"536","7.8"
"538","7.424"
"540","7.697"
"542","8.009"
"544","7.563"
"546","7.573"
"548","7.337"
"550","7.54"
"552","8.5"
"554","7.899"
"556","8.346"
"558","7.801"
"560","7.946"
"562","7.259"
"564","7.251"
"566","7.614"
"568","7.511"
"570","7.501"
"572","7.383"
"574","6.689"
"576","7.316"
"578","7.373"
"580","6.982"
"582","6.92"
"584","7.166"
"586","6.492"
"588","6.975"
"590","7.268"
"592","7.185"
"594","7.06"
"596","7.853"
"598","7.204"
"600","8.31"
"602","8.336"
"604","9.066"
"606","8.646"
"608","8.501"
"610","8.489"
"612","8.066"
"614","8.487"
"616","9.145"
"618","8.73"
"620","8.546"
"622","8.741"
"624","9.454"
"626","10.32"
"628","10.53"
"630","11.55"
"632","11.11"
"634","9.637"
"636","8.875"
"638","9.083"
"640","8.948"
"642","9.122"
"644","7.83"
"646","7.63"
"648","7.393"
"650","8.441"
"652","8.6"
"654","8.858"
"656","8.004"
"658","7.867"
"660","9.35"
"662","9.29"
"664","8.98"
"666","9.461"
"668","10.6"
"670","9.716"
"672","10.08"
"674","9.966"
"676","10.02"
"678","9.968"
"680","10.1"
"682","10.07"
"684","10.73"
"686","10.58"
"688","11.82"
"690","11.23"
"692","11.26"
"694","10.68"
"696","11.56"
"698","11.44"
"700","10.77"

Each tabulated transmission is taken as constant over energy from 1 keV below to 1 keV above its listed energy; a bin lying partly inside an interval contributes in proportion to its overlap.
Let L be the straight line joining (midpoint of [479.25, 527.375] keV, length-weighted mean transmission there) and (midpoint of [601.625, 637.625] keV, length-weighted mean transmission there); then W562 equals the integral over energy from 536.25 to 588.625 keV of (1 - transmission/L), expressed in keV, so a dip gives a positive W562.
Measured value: 2.6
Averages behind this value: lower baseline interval 6.48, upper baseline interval 9.25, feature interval 7.47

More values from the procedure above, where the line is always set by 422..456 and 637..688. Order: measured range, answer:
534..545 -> -1.06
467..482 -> -3.68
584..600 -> 1.48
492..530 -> -0.07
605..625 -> -0.70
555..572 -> -0.51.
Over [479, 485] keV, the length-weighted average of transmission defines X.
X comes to 6.63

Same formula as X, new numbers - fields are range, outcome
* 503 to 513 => 6.58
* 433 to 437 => 5.22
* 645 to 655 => 8.18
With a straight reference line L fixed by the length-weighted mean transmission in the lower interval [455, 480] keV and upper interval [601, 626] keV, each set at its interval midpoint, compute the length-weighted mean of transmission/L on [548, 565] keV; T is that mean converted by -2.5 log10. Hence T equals 0.03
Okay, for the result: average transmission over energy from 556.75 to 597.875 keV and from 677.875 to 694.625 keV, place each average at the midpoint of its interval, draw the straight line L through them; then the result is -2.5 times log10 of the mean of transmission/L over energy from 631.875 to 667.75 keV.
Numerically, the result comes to 0.09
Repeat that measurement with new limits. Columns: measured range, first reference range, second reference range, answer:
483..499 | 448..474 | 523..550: 0.04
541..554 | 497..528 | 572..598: -0.14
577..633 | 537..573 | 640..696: 0.02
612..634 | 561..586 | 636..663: -0.19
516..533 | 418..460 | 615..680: 0.05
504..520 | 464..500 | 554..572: 0.06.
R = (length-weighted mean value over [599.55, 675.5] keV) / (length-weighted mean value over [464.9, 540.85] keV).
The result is 1.3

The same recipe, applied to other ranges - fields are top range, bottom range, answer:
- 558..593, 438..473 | 1.31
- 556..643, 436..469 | 1.57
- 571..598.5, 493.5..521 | 1.10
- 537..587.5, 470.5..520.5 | 1.12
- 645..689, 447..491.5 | 1.47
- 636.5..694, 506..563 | 1.31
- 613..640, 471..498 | 1.42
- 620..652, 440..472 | 1.65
